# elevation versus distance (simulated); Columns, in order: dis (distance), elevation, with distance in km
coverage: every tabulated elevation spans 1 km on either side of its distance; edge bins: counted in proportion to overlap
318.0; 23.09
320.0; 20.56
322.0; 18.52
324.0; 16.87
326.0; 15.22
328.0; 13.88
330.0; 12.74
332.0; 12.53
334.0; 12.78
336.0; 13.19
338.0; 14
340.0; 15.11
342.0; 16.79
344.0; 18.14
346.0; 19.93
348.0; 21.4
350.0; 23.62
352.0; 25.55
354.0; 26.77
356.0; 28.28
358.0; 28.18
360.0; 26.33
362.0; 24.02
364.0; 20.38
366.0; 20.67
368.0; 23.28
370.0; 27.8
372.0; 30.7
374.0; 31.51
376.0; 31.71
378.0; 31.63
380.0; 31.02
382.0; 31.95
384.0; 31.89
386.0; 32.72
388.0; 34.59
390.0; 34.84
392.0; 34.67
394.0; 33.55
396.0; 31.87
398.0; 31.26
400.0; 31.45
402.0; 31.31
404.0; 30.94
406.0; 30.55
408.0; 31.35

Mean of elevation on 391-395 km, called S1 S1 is 34.1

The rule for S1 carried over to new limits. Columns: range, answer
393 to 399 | 32.2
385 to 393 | 34.2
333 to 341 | 13.8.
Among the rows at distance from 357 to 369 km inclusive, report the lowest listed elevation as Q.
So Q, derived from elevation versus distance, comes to 20.38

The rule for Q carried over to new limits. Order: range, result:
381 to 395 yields 31.89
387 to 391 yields 34.59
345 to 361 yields 19.93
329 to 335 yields 12.53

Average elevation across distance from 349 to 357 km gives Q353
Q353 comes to 26.1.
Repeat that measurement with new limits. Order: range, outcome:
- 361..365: 22.2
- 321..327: 16.9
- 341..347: 18.3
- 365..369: 22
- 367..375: 28.3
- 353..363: 26.7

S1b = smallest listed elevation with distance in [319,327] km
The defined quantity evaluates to 15.22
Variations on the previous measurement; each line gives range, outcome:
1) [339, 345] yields 15.11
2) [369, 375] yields 27.8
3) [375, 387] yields 31.02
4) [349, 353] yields 23.62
